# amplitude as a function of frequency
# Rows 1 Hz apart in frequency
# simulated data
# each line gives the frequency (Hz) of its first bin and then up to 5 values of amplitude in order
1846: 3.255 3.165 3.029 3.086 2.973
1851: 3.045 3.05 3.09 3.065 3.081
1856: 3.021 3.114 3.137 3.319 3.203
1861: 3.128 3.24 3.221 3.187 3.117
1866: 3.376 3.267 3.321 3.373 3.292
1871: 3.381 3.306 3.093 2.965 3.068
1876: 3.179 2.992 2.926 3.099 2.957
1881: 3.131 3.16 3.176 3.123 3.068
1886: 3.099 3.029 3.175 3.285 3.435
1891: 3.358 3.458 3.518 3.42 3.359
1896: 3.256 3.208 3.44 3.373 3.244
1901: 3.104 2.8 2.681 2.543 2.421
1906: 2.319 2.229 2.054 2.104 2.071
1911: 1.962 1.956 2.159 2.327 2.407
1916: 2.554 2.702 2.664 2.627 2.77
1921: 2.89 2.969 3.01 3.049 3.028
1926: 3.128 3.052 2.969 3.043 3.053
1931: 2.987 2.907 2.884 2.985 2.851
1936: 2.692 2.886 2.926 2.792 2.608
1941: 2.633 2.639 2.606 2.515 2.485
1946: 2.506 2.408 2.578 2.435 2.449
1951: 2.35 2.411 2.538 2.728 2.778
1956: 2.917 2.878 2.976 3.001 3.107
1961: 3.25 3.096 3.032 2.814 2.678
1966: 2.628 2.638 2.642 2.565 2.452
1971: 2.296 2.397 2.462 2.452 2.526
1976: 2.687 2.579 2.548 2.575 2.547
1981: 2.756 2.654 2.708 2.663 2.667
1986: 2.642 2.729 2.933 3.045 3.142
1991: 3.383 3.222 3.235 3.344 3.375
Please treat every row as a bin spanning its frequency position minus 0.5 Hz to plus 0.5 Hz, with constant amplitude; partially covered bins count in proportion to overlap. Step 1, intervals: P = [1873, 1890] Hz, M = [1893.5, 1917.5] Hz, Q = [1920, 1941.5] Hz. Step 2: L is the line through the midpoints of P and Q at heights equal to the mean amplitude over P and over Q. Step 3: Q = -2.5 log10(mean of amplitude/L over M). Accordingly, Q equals 0.14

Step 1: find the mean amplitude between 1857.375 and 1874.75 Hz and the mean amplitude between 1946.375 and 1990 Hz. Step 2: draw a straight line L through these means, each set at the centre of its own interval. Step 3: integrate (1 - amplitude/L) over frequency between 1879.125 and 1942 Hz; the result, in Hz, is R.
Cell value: 2.5 Hz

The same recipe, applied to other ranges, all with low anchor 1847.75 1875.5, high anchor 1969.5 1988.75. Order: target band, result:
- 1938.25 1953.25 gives 1.2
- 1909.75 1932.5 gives 1.3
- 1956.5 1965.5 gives -1.0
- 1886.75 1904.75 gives -1.2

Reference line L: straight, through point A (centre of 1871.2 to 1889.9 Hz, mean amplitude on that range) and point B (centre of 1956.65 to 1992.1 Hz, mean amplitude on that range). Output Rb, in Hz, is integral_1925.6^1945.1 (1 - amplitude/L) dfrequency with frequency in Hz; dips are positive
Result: 0.5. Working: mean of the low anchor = 3.11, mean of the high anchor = 2.75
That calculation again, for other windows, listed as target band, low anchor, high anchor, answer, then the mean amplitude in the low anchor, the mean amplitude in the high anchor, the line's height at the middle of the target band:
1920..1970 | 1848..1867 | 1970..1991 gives 0.1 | 3.14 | 2.66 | 2.8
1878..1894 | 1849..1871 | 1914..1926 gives -1.1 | 3.18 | 2.78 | 3.01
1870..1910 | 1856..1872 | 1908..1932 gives -0.7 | 3.24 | 2.67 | 2.97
